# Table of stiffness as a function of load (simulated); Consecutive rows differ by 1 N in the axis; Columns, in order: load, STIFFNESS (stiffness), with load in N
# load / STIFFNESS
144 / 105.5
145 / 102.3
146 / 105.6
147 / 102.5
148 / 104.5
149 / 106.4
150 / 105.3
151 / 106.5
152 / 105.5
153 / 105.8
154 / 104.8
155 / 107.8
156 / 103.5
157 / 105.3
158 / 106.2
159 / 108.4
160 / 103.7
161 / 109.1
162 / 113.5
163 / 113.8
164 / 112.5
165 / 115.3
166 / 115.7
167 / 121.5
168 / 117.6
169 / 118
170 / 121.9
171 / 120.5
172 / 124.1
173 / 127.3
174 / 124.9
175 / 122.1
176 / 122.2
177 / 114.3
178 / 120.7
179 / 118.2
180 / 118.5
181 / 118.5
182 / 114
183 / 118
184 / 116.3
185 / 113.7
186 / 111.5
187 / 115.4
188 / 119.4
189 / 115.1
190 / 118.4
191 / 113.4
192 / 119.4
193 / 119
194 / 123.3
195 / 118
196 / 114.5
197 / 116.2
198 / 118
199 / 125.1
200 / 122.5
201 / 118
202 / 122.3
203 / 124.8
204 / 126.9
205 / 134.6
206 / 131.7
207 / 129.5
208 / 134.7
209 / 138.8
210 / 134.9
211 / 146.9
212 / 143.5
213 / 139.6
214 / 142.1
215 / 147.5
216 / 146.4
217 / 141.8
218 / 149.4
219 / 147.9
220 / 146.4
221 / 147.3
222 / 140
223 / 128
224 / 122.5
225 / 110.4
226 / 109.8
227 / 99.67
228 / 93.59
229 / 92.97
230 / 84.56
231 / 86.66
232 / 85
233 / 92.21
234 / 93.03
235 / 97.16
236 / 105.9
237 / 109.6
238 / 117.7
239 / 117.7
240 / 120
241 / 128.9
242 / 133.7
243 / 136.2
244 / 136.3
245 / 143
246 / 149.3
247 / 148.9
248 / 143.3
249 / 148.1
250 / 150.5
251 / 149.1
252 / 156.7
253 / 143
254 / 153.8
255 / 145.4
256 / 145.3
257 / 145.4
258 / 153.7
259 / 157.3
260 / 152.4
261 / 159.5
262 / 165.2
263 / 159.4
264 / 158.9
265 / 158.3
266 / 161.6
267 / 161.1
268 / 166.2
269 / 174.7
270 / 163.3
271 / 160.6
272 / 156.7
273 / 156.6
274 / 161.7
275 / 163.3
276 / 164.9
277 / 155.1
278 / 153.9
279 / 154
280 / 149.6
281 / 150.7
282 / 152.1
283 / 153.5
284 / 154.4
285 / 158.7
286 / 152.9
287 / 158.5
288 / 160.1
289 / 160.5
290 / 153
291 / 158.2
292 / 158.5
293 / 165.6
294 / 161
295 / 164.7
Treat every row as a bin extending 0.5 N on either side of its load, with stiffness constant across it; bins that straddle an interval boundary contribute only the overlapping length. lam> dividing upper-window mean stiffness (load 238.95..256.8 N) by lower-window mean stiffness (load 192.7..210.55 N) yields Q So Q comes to 1.1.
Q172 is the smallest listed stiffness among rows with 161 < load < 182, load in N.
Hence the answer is 109.1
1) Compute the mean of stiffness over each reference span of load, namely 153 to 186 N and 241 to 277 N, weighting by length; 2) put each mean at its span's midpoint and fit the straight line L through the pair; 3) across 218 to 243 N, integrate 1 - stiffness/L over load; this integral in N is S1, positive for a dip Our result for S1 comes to 4.8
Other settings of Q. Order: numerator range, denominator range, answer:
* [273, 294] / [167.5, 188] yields 1.32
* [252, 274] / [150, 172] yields 1.41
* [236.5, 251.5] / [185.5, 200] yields 1.15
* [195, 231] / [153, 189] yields 1.10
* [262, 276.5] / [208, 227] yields 1.18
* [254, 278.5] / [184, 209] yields 1.30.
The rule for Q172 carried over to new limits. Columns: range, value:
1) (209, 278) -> 84.56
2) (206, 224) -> 122.5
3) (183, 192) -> 111.5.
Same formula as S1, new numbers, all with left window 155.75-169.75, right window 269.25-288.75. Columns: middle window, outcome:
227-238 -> 3.46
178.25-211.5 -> 0.67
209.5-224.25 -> -0.99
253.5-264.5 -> -0.35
